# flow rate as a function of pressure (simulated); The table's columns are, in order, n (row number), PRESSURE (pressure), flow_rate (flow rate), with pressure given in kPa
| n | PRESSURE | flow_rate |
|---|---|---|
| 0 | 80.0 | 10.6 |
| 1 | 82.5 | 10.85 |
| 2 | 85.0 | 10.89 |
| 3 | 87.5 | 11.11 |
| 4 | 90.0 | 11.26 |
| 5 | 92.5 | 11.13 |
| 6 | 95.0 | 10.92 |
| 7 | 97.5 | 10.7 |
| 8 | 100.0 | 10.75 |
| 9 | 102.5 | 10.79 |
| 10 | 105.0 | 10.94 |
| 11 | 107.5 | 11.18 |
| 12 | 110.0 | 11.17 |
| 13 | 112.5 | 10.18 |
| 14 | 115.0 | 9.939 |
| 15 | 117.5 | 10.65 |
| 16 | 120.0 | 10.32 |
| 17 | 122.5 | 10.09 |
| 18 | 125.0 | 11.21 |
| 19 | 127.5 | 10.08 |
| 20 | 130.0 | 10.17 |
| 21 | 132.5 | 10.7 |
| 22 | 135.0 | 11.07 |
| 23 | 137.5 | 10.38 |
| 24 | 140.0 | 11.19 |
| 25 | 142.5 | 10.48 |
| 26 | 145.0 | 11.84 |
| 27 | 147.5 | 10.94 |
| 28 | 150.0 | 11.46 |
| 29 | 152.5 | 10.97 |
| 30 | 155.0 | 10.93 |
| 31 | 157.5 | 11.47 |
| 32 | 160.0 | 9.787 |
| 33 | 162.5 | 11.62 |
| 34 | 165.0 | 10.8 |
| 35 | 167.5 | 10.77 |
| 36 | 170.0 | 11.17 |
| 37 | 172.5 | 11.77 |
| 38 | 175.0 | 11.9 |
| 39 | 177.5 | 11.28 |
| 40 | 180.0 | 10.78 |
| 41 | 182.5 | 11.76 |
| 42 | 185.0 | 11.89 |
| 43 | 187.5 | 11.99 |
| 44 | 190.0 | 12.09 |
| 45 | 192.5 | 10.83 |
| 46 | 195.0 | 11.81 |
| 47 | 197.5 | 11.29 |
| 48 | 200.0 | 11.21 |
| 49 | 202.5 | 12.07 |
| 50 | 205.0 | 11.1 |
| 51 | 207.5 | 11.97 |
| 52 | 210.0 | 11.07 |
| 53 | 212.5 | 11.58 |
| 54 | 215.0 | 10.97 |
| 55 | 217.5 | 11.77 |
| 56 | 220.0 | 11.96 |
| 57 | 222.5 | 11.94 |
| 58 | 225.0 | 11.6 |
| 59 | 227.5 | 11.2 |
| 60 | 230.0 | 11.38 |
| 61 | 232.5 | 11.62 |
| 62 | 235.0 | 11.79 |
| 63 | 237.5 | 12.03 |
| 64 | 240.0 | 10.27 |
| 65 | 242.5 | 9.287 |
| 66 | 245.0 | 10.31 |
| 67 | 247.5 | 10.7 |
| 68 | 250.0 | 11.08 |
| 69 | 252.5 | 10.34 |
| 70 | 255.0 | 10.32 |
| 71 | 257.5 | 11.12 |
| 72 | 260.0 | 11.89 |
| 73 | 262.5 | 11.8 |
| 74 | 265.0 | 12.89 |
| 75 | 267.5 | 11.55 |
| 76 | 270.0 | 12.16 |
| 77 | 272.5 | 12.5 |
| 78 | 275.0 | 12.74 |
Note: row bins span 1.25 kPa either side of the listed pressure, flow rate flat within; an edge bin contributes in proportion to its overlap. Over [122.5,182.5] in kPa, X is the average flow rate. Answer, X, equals 11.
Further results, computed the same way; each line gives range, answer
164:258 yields 11.3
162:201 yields 11.4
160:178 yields 11.2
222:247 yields 11.1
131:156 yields 11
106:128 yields 10.6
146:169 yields 11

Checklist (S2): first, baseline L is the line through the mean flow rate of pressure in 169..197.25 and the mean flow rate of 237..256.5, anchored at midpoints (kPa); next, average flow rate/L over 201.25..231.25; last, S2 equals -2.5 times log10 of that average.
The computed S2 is -0.05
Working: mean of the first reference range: 11.6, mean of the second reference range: 10.5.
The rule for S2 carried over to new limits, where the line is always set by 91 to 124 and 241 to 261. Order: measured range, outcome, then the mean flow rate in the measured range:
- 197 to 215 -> -0.080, 11.4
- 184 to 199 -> -0.097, 11.6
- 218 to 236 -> -0.100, 11.6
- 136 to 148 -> -0.031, 11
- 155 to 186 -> -0.058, 11.2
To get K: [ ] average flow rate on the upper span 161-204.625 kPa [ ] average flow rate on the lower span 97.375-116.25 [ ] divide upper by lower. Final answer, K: 1.07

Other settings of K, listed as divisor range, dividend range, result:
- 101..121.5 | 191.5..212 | 1.07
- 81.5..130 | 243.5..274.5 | 1.06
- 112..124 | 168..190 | 1.13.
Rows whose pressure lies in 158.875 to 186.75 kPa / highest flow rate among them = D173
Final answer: 11.9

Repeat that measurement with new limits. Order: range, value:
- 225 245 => 12.03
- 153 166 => 11.62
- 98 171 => 11.84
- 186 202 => 12.09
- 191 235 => 12.07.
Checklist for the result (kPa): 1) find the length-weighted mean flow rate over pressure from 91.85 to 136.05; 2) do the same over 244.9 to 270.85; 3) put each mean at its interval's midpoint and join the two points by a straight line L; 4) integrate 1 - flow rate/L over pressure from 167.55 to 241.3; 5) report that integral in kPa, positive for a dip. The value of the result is -2.9 kPa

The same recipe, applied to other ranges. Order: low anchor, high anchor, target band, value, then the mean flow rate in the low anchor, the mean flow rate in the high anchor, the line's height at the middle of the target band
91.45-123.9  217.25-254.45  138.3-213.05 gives -2.8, 10.7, 11.1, 10.9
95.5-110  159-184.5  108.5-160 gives 1.4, 10.9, 11.2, 11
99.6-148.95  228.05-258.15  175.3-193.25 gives -1.3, 10.7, 10.9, 10.8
